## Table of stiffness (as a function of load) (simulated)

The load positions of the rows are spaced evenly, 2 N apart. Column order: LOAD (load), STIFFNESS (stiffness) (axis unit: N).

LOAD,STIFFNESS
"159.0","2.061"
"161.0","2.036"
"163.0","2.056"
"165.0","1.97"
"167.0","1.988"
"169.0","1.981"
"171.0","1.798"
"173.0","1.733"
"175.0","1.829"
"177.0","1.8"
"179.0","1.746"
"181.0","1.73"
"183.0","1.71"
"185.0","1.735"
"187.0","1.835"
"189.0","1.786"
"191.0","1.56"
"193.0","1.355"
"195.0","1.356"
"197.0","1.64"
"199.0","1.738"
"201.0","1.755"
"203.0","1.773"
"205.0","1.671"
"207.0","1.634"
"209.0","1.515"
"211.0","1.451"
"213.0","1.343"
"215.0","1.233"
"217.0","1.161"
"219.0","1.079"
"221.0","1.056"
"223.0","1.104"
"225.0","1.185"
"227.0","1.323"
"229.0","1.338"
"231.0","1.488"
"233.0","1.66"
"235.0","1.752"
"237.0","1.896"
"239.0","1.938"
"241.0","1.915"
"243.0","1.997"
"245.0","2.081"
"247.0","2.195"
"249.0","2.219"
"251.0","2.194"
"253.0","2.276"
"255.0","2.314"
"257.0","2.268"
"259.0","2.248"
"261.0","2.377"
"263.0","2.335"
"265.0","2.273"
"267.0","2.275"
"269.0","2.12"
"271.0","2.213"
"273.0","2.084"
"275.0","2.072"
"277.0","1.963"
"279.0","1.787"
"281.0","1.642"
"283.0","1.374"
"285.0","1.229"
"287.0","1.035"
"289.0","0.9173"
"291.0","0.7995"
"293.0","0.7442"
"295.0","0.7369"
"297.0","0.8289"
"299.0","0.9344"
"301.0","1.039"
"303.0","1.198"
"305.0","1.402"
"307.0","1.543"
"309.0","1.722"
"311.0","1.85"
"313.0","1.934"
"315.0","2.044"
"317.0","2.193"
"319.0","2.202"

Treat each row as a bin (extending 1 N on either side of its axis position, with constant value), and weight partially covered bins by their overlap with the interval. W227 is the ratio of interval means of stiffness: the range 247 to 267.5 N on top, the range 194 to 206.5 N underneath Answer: 1.37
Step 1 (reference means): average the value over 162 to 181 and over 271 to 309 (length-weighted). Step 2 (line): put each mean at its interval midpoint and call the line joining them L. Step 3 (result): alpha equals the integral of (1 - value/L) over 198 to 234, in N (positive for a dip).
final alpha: 5.5 N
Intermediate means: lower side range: 1.87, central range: 1.42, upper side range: 1.33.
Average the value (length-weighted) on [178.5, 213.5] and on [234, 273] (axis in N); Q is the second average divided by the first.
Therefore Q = 1.3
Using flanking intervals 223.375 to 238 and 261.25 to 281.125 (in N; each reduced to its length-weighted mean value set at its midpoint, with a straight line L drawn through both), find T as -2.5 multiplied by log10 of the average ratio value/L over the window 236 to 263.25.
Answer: -0.20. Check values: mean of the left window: 1.5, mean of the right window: 2.11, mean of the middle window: 2.16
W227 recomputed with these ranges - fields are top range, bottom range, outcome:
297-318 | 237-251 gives 0.75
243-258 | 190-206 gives 1.37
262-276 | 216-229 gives 1.88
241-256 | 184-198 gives 1.34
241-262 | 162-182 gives 1.18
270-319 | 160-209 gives 0.85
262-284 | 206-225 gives 1.57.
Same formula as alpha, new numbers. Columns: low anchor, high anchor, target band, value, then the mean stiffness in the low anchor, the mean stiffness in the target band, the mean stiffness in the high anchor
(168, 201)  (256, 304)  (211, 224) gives 3.8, 1.71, 1.18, 1.6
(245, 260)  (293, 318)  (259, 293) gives 2.6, 2.23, 1.76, 1.42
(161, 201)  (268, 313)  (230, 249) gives -3.8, 1.76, 1.9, 1.43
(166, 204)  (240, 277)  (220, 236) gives 5.1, 1.73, 1.36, 2.19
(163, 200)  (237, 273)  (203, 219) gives 4.1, 1.75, 1.43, 2.18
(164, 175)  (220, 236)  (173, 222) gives 2.3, 1.89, 1.57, 1.36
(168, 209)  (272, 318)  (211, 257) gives -2.8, 1.7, 1.68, 1.44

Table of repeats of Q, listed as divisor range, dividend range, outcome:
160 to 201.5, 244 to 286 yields 1.17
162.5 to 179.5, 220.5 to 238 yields 0.76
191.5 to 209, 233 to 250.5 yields 1.23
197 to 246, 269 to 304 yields 0.87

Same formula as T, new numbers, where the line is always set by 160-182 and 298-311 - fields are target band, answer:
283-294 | 0.39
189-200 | 0.15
